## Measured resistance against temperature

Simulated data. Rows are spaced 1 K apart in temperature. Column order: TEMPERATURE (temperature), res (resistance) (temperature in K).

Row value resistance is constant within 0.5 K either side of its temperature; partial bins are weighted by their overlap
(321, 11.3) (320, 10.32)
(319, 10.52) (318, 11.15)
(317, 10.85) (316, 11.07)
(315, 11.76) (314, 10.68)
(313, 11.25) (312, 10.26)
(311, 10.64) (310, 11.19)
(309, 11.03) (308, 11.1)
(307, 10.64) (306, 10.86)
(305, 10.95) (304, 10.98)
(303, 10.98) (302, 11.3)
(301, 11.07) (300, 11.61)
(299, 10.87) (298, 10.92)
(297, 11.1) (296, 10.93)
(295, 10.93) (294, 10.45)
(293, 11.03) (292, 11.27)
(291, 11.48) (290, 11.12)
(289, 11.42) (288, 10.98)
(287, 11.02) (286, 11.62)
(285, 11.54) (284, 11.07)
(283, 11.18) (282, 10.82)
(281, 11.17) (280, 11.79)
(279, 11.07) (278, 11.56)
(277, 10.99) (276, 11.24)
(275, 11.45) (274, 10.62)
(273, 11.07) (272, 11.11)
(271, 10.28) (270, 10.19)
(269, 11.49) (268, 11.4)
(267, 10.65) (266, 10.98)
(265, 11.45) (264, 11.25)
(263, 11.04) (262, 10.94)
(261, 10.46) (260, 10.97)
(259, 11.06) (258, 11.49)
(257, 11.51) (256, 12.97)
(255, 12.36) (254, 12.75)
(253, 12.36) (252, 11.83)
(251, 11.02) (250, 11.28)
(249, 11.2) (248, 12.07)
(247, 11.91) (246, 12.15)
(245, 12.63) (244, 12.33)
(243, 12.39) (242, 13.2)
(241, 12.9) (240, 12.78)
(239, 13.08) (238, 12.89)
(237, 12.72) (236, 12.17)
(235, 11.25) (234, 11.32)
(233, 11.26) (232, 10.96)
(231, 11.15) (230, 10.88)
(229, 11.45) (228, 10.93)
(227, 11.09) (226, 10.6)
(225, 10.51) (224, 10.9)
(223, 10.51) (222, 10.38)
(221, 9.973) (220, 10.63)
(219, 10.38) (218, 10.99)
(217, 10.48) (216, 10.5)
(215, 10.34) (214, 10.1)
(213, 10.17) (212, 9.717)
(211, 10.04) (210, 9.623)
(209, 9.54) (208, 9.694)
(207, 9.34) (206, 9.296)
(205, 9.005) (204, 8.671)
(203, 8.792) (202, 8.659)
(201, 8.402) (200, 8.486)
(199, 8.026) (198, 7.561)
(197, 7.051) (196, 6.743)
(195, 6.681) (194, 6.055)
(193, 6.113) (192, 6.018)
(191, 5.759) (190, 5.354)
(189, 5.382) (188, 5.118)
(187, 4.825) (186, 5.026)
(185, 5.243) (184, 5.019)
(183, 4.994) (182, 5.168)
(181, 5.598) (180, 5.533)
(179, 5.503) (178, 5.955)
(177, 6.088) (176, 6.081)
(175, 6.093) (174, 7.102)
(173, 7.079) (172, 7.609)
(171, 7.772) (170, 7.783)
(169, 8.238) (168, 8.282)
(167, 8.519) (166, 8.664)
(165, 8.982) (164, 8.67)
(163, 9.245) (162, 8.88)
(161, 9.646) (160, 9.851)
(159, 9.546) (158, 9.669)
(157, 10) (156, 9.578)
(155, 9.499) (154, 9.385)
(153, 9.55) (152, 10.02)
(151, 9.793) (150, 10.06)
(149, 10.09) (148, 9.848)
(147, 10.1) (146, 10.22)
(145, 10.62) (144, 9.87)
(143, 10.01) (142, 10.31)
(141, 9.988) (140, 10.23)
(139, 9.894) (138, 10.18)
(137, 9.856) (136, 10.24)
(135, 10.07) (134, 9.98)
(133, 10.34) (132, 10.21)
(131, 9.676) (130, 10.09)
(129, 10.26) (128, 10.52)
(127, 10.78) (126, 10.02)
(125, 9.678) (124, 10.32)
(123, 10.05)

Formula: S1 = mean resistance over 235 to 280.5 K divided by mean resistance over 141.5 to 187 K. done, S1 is 1.4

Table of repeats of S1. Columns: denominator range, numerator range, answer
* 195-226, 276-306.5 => 1.18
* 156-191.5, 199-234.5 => 1.42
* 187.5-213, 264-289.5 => 1.42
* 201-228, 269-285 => 1.11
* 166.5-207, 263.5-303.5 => 1.63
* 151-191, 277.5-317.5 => 1.49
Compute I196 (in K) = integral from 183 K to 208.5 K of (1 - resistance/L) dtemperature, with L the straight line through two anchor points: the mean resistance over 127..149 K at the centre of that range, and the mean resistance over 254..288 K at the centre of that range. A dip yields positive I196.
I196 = 8.7 K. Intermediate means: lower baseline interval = 10.1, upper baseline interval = 11.2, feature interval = 7.01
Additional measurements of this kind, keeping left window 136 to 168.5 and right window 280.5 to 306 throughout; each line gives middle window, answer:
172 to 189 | 7.3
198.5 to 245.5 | -1.2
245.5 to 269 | -1.7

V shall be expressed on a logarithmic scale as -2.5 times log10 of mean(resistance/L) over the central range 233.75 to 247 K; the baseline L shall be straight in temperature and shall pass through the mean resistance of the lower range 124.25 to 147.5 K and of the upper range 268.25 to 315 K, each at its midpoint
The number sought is -0.16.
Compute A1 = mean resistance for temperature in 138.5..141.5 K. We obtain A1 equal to 10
